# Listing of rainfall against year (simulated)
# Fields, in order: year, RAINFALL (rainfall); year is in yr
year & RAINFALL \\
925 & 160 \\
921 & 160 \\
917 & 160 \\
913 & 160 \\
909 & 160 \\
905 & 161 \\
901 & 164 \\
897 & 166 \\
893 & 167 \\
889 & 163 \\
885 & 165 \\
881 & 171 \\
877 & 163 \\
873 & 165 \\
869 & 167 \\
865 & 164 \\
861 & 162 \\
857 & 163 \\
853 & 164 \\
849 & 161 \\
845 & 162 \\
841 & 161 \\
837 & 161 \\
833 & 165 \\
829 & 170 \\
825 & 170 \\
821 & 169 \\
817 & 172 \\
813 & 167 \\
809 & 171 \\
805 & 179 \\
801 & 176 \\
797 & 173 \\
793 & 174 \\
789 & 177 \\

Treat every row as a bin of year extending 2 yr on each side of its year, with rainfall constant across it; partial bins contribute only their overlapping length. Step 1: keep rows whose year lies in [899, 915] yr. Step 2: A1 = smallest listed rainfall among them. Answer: 160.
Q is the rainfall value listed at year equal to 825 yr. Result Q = 170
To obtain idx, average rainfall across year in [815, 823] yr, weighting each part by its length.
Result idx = 170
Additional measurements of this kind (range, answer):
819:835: 168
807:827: 170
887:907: 164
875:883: 167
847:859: 163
